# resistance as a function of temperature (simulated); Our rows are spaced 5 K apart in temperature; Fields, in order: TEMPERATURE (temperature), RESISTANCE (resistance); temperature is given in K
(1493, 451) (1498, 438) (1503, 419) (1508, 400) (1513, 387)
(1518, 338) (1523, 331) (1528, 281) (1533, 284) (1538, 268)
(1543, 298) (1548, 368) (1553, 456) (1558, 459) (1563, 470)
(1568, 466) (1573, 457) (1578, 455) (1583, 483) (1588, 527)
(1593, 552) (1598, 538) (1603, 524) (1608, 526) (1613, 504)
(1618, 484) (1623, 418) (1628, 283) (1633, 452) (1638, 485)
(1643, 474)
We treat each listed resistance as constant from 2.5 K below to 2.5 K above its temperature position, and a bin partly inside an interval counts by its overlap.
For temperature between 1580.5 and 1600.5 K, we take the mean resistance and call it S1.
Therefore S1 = 525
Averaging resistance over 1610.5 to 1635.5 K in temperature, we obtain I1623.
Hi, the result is 428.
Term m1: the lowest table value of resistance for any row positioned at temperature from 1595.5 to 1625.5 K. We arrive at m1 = 418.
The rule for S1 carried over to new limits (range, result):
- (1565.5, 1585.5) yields 465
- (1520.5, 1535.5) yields 299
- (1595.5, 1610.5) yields 529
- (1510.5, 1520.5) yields 362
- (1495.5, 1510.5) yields 419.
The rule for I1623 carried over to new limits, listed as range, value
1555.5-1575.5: 463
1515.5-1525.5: 334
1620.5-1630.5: 350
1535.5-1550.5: 311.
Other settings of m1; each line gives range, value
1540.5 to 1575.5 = 298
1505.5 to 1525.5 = 331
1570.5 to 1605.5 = 455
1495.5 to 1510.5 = 400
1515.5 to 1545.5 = 268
